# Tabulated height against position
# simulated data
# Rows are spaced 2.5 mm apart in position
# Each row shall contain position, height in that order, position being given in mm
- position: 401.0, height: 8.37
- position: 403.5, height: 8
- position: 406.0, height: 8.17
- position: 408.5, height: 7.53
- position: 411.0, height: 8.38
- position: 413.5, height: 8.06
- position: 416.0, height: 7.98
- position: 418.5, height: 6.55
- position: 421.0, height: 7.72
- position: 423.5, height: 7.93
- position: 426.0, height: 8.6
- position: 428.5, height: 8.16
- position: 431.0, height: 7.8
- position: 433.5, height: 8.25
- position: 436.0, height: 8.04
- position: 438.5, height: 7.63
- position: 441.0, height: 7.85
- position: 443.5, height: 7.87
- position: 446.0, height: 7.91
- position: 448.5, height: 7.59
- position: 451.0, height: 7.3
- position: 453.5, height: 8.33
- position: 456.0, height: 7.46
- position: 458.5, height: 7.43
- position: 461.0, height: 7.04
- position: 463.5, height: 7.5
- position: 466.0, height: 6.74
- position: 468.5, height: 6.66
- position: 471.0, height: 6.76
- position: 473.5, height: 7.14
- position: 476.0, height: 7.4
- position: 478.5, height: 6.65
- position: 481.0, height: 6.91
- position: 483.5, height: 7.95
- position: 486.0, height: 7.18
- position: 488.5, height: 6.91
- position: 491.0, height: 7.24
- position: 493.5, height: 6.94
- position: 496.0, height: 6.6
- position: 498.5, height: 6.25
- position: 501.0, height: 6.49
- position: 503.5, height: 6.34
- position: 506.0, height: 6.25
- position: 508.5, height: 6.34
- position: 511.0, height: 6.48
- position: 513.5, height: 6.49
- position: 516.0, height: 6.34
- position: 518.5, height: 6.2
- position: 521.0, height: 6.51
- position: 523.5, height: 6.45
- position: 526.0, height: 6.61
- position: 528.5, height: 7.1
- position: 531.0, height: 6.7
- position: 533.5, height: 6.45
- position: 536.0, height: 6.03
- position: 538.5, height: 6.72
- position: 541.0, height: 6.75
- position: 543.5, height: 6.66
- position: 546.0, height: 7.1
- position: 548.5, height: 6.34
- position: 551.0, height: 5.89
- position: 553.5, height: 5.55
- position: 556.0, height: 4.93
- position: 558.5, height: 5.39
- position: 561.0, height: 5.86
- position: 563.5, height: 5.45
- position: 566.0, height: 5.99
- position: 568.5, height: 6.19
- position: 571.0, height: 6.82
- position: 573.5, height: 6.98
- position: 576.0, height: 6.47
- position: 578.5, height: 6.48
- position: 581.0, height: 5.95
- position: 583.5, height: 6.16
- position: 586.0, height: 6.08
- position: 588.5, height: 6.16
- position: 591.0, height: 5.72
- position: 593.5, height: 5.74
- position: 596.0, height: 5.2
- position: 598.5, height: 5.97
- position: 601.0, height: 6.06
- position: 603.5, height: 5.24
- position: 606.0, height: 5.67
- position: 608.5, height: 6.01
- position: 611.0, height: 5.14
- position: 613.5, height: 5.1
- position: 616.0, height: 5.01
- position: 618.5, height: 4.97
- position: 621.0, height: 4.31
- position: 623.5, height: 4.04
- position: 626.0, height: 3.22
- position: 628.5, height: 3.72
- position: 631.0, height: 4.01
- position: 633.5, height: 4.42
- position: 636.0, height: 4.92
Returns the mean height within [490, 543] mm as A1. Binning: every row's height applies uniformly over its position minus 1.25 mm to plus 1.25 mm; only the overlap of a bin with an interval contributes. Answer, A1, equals 6.54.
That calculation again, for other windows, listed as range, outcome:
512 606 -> 6.18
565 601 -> 6.13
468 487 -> 7.1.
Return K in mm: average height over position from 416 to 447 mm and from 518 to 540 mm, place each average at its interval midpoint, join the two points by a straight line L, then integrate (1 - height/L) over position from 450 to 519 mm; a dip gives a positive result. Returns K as 2.3 mm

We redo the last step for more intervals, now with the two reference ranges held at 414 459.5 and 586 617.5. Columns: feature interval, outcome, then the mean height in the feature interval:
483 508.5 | 1.0 mm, 6.76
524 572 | 0.6 mm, 6.24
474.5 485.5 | 0.0 mm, 7.22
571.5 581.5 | -1.0 mm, 6.54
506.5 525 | 1.0 mm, 6.4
